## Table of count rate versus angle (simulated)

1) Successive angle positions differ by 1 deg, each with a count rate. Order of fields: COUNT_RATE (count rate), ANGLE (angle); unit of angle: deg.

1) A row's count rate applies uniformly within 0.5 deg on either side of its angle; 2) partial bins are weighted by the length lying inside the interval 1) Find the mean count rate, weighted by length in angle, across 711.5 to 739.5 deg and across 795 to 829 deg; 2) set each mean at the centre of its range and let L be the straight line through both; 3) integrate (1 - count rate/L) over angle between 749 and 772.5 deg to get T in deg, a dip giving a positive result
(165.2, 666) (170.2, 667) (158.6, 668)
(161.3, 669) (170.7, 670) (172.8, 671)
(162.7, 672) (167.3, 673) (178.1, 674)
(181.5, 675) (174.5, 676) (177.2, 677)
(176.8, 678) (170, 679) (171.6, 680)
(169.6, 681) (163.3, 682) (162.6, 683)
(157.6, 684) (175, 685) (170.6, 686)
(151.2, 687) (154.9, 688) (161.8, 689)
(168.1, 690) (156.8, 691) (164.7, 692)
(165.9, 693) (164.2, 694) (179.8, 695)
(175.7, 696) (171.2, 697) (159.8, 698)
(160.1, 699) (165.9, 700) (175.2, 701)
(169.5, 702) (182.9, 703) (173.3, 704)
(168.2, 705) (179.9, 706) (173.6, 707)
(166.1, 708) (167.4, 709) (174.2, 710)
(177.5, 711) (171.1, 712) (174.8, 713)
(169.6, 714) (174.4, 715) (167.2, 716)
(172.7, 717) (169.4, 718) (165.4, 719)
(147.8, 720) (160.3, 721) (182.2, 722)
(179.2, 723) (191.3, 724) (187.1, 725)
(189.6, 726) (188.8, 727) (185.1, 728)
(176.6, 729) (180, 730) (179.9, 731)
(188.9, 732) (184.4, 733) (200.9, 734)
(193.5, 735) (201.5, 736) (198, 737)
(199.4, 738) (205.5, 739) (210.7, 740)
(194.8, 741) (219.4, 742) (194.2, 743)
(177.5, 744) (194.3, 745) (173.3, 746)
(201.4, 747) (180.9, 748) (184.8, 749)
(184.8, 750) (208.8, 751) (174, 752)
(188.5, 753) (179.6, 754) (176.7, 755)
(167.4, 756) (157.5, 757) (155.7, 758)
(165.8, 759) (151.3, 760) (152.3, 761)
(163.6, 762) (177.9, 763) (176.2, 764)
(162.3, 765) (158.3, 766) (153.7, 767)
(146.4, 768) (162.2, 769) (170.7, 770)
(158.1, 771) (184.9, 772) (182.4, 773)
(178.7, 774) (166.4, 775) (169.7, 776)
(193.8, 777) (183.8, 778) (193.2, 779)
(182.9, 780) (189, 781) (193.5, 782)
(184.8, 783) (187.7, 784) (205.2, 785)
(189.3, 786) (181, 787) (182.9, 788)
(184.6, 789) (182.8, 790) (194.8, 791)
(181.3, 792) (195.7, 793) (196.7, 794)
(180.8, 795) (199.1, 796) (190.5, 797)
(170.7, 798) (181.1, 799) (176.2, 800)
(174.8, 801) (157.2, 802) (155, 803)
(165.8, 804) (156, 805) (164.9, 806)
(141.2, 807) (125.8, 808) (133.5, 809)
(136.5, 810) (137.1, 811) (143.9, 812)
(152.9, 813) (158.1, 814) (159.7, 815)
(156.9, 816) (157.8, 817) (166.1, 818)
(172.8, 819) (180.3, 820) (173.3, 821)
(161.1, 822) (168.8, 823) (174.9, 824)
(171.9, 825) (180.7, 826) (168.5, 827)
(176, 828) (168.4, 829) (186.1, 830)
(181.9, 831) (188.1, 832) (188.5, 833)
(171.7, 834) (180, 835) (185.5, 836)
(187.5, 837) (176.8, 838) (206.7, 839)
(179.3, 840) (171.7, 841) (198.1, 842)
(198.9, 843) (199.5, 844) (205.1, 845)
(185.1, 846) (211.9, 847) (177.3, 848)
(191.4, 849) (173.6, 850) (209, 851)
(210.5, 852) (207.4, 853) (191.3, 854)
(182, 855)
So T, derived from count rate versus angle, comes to 0.73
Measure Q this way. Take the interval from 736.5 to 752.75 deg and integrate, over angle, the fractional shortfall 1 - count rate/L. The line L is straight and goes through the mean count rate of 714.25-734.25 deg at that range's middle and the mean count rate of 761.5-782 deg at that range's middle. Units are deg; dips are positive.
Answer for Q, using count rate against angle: -1.64 deg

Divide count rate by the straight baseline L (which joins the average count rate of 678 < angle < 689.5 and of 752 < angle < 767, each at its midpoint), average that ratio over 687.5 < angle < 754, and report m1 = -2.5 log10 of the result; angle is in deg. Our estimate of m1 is -0.085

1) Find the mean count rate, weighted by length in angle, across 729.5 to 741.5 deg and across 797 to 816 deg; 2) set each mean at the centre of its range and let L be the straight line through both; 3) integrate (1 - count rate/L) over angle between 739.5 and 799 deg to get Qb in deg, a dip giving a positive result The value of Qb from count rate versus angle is -1.59 deg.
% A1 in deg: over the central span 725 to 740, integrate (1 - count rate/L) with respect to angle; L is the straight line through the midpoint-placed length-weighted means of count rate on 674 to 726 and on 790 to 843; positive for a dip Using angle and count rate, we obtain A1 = -1.8 deg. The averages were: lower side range 170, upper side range 172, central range 191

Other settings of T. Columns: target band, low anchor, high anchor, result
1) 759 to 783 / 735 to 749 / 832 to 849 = 2.70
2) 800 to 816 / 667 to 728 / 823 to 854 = 2.75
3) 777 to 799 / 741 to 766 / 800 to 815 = -3.72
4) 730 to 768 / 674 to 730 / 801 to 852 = -2.17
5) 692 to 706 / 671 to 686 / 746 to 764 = 0.12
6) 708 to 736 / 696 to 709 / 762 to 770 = -1.63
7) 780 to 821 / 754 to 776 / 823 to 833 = 0.20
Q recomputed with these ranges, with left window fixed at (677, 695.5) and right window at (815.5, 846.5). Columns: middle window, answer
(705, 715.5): -0.3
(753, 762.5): 0.4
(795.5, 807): 0.4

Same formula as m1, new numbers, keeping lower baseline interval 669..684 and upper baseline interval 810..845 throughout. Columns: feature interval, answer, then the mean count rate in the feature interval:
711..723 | 0.01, 169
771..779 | -0.04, 179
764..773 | 0.06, 164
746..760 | -0.03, 178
